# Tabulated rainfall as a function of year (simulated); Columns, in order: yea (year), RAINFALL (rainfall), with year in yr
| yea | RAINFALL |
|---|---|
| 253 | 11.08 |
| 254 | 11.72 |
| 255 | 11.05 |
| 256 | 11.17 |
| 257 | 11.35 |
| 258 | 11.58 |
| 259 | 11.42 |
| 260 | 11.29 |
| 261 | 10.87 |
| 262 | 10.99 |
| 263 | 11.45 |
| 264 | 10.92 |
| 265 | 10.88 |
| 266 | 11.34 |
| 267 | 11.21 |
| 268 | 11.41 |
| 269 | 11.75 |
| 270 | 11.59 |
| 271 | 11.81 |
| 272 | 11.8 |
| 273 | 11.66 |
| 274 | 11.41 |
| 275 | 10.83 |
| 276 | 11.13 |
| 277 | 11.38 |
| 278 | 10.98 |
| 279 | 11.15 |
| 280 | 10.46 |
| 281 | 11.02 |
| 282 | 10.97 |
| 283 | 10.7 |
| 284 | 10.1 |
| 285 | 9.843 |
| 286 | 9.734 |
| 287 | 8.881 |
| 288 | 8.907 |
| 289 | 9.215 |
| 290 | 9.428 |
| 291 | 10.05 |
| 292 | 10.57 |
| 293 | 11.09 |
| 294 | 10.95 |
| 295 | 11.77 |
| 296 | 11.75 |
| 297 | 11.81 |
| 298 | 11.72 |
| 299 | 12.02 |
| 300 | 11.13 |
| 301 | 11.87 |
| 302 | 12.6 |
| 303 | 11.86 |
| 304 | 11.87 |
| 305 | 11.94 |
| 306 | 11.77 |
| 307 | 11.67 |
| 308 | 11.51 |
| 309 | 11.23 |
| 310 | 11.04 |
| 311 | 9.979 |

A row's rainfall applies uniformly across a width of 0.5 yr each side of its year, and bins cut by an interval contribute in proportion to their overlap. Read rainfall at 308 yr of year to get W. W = 11.51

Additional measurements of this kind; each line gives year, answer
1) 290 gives 9.428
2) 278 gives 10.98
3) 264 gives 10.92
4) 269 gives 11.75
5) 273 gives 11.66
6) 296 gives 11.75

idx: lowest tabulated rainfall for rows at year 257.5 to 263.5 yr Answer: 10.87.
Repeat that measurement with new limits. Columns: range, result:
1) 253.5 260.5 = 11.05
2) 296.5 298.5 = 11.72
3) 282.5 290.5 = 8.881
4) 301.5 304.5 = 11.86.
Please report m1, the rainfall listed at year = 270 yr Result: 11.59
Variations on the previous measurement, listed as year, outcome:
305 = 11.94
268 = 11.41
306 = 11.77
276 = 11.13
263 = 11.45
